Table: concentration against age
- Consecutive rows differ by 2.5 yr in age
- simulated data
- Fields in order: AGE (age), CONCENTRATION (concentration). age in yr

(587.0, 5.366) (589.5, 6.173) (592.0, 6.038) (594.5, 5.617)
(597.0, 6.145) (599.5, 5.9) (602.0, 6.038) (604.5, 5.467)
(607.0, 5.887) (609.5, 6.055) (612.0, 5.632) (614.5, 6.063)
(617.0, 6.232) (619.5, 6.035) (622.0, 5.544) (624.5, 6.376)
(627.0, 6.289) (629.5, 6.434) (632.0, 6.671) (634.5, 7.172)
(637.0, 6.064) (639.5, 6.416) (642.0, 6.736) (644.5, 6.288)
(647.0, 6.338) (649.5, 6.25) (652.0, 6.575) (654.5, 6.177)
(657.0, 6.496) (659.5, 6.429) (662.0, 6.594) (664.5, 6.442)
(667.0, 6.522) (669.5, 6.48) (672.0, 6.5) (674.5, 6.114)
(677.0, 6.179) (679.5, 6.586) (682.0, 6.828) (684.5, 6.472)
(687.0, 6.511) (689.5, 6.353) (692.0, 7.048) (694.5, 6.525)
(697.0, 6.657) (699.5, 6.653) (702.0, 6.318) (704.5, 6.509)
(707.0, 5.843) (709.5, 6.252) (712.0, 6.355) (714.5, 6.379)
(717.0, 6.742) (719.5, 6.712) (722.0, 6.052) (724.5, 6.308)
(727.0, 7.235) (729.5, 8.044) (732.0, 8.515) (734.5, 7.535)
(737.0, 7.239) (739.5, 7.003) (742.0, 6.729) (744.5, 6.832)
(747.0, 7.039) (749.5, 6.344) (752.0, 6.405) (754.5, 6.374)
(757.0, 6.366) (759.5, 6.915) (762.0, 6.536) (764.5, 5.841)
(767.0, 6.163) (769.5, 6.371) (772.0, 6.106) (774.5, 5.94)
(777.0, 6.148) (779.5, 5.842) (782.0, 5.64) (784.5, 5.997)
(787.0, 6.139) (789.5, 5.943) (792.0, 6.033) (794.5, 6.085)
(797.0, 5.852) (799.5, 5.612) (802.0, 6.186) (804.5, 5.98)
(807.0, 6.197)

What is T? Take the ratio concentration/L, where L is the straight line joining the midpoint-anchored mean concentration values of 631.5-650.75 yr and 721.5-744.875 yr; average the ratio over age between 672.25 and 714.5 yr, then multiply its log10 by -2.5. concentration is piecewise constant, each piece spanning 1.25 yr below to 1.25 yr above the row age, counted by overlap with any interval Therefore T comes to 0.07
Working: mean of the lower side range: 6.48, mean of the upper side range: 7.2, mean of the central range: 6.45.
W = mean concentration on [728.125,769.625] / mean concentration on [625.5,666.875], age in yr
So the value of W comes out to 1.06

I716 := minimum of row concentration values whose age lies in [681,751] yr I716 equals 5.843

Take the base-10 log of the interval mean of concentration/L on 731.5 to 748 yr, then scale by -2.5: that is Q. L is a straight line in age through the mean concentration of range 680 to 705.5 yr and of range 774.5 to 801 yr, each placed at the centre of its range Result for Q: -0.15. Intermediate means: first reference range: 6.59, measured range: 7.22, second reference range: 5.93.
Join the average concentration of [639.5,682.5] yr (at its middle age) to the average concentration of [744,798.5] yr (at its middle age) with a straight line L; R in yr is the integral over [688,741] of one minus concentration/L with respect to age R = -3.8 yr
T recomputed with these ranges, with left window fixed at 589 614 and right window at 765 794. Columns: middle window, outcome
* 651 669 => -0.09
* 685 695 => -0.11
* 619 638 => -0.08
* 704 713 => -0.04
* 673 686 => -0.09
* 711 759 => -0.15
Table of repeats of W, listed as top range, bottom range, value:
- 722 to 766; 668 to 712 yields 1.06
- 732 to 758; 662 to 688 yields 1.06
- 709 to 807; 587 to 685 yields 1.03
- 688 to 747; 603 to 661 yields 1.09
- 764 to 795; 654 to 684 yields 0.93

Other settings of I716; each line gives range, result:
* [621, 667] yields 5.544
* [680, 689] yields 6.472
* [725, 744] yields 6.729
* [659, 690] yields 6.114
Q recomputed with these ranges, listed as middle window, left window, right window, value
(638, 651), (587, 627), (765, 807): -0.08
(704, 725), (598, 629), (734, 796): -0.02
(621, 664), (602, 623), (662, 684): -0.04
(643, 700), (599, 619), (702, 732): -0.02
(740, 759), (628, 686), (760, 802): -0.08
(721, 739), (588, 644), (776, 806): -0.21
